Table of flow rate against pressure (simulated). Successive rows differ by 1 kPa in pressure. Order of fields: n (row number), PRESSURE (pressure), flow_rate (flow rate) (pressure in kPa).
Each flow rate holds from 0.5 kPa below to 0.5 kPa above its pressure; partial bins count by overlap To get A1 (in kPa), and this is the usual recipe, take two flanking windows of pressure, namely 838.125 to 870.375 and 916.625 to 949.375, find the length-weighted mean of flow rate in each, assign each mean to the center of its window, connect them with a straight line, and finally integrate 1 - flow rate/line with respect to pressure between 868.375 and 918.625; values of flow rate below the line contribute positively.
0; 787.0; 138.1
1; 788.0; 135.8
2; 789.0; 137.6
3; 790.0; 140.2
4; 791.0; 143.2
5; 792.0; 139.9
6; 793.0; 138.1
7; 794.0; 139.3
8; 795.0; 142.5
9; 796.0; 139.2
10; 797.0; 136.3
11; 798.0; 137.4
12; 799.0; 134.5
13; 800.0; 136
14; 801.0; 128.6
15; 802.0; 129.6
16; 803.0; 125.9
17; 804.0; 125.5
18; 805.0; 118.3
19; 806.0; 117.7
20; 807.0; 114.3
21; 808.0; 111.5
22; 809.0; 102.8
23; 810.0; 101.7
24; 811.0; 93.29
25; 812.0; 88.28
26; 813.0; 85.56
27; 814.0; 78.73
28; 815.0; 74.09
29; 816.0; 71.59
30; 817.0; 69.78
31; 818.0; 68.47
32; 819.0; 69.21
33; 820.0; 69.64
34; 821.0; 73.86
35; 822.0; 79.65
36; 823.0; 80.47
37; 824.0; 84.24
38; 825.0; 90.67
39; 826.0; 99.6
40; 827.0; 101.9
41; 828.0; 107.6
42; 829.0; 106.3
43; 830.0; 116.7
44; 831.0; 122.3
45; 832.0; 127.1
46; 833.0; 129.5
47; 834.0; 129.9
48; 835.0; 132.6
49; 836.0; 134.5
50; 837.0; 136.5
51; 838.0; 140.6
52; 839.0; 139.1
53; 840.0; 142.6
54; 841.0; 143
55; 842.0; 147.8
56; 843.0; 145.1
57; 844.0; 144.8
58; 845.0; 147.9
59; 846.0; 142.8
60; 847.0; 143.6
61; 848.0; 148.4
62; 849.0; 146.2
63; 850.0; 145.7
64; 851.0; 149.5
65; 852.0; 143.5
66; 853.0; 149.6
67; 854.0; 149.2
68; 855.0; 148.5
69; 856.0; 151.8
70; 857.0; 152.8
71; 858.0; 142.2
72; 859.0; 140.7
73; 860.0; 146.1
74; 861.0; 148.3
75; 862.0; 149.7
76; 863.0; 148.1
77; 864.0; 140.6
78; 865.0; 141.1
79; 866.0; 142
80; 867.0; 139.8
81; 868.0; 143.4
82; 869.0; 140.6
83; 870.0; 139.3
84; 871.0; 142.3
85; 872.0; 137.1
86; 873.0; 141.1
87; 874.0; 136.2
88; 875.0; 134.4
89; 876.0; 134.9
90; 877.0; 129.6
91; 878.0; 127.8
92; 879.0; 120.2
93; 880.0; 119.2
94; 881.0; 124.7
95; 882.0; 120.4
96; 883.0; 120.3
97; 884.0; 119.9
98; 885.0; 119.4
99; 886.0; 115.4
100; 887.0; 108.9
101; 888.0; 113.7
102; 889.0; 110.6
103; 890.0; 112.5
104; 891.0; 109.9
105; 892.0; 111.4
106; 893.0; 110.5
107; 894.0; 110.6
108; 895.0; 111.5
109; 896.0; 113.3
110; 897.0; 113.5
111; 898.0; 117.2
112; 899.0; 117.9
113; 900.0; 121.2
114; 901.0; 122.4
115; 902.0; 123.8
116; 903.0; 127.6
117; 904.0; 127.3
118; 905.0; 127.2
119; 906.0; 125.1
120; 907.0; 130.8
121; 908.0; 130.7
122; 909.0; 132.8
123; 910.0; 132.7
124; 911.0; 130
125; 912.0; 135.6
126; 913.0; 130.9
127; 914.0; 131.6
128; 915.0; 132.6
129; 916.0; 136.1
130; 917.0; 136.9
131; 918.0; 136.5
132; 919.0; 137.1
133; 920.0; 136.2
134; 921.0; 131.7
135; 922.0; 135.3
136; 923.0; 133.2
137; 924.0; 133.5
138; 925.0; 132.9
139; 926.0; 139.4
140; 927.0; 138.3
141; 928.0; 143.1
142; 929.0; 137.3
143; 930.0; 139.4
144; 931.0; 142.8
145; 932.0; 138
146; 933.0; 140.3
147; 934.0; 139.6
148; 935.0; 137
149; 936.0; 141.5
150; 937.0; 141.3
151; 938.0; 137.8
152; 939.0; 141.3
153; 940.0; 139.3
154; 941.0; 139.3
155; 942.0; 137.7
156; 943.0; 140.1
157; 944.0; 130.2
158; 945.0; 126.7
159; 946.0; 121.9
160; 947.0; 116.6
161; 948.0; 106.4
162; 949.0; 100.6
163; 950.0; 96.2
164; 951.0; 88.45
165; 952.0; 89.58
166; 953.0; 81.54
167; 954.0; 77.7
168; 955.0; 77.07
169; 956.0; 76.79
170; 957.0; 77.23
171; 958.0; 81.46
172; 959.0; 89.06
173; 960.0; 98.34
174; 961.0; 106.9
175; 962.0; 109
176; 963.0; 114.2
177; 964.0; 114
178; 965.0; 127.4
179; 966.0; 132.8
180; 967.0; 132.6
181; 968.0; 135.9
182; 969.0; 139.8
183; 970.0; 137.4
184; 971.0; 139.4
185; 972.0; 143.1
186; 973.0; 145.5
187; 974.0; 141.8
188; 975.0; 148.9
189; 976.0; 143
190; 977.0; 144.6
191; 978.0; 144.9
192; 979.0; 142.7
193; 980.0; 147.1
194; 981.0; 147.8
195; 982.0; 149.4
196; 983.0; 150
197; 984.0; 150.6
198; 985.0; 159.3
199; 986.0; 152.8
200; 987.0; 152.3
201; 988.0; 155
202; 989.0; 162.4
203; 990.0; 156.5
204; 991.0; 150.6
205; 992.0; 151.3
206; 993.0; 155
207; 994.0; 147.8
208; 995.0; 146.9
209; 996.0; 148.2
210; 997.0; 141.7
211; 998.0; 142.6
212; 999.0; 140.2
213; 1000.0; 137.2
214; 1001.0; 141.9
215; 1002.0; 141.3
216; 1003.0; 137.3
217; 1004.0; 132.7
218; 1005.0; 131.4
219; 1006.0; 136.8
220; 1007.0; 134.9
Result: 5.2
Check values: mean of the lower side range 145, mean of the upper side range 134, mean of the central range 125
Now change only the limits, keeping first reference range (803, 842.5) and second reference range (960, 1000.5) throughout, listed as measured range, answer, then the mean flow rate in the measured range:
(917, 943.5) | -1.56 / 138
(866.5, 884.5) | -2.11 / 132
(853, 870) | -4.51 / 145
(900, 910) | -0.22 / 127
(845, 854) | -2.75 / 146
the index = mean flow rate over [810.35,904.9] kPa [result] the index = 123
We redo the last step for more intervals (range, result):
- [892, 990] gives 128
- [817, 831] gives 88.9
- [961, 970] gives 125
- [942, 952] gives 114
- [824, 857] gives 134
